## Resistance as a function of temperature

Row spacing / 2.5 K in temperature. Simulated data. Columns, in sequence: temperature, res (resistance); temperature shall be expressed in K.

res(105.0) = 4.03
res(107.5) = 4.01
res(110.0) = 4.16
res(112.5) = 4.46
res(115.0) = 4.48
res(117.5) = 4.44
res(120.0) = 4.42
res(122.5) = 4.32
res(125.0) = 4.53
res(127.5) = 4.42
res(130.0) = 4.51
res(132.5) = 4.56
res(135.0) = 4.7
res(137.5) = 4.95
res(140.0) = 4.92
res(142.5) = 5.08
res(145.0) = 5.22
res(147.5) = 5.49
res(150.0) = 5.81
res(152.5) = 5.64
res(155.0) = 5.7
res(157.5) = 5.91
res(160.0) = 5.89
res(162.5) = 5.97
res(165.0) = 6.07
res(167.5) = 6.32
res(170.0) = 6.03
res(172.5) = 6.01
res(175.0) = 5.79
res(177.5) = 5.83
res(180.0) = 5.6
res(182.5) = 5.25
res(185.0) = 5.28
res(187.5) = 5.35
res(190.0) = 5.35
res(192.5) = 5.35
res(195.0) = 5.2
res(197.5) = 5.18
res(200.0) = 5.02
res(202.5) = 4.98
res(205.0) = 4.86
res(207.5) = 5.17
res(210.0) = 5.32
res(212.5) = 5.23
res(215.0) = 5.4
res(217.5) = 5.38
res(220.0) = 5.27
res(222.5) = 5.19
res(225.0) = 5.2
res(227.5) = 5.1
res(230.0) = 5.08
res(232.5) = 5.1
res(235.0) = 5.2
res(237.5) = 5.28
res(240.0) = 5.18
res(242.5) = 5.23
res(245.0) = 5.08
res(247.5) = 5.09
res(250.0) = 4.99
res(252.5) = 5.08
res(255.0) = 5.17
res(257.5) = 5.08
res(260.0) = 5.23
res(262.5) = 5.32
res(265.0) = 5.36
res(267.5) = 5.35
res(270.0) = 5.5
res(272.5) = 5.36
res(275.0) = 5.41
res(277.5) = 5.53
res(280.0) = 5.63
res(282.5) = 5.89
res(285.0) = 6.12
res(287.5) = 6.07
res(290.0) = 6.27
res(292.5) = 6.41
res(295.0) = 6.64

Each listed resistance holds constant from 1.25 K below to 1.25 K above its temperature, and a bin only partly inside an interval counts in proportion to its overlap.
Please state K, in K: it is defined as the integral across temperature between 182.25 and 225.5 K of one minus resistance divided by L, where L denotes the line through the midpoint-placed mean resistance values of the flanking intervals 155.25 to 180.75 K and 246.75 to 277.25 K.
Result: 3.5 K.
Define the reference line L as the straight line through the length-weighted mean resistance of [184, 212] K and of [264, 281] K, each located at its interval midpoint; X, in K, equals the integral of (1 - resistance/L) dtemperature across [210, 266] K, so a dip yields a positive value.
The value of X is 1.4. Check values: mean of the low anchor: 5.19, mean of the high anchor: 5.45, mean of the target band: 5.19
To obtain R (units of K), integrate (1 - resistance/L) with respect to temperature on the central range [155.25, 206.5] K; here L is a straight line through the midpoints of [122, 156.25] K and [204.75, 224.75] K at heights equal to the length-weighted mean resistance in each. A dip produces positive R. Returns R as -4.3 K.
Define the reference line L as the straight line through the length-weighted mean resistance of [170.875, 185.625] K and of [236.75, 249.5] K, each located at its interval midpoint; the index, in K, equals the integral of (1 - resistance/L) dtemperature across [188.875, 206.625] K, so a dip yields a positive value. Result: 1.2 K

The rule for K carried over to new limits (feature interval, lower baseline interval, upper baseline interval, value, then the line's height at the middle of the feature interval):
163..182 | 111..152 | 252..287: -3.6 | 4.98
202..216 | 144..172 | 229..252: 0.6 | 5.4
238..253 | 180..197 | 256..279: 0.6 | 5.34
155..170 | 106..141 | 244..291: -4.0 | 4.75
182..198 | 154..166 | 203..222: 0.7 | 5.52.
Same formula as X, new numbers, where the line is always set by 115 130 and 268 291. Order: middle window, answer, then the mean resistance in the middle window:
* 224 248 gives 1.0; 5.16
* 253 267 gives 0.9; 5.23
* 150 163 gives -3.0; 5.81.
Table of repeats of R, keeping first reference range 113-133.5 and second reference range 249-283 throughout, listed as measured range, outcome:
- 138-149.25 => -1.5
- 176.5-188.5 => -1.6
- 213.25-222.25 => -0.5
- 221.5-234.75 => -0.1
